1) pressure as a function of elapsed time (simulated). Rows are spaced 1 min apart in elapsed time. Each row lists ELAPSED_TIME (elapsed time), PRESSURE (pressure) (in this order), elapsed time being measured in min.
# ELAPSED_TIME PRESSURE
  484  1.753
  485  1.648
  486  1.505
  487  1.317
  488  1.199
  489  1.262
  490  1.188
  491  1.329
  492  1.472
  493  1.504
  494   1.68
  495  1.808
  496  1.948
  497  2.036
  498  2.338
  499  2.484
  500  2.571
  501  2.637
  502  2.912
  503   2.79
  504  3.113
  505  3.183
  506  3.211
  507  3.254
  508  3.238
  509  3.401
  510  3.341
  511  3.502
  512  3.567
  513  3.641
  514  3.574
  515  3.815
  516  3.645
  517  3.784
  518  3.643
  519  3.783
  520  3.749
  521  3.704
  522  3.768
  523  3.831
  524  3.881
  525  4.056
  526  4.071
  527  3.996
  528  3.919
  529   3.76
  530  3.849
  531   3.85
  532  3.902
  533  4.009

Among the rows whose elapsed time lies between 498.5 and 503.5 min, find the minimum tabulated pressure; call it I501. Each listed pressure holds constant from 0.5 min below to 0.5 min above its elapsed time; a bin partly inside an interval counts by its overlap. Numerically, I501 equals 2.484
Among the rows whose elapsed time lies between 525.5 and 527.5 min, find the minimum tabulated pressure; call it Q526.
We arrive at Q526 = 3.996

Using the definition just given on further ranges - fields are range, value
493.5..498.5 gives 1.68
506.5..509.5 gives 3.238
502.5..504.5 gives 2.79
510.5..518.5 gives 3.502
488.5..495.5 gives 1.188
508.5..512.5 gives 3.341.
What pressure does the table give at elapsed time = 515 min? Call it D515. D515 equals 3.815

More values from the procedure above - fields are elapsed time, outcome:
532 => 3.902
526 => 4.071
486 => 1.505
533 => 4.009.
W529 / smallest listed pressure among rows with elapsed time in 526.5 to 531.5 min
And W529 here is 3.76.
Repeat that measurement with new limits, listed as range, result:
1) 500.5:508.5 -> 2.637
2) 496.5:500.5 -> 2.036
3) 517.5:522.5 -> 3.643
